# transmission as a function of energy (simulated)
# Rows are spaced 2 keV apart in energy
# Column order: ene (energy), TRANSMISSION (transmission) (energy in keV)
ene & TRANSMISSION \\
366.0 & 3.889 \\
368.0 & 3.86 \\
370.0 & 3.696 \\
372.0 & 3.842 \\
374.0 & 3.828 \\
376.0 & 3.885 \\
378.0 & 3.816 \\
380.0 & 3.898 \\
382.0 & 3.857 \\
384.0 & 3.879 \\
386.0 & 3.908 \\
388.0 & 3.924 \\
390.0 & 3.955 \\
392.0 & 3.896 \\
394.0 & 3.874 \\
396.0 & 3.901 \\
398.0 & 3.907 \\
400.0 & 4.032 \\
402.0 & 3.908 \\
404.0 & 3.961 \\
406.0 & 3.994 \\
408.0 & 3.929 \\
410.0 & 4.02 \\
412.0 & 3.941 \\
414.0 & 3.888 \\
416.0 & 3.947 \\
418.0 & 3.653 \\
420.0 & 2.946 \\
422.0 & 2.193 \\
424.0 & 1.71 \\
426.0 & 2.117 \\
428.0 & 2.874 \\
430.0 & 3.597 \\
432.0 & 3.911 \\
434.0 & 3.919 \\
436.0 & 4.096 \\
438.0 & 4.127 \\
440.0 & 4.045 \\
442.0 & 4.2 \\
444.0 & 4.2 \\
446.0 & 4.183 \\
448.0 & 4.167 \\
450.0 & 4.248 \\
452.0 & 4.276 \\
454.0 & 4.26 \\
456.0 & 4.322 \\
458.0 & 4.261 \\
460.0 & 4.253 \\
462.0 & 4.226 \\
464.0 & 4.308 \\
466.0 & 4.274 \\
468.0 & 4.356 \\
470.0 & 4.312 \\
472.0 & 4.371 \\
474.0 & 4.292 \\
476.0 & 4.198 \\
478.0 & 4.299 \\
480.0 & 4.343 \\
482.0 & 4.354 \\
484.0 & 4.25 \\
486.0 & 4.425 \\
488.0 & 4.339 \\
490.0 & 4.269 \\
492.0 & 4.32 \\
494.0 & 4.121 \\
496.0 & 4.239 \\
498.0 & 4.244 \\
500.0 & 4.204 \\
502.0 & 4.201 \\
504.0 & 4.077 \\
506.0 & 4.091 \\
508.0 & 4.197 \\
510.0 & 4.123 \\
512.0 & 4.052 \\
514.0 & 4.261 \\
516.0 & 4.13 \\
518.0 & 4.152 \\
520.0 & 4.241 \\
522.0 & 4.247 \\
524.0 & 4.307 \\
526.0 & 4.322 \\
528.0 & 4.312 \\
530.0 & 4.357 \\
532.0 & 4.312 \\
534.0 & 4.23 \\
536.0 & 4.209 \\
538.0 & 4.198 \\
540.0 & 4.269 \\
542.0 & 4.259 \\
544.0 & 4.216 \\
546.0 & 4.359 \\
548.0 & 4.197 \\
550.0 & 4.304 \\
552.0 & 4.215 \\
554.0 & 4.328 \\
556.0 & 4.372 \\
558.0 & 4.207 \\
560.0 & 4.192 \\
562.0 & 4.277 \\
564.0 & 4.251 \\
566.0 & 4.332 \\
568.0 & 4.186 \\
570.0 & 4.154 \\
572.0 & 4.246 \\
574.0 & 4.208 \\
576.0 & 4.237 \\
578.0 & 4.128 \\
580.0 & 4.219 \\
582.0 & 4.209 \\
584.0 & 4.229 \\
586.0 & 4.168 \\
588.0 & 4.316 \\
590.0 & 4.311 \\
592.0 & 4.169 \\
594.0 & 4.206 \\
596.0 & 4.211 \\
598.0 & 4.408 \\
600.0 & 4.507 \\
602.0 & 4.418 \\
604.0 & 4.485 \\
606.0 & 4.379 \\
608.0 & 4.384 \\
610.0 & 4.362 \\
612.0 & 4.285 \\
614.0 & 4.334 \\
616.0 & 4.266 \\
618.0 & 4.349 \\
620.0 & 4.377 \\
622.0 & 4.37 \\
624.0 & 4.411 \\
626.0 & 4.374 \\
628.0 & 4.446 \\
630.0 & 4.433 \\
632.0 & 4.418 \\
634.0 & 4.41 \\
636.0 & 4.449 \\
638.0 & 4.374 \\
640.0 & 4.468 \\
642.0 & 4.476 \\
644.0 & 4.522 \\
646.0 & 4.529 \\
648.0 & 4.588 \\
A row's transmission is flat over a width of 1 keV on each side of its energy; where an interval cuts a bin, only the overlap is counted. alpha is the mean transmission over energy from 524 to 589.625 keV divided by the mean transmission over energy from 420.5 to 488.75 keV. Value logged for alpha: 1.07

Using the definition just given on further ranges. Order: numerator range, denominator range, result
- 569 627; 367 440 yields 1.17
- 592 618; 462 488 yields 1.01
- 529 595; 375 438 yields 1.16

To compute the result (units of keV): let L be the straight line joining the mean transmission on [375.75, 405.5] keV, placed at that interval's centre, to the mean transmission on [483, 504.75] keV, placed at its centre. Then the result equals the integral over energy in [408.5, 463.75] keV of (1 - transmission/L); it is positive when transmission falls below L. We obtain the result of 4.0 keV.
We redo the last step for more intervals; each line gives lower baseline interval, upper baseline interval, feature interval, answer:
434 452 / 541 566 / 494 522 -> 0.3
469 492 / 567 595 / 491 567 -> 0.5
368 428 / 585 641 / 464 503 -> -3.5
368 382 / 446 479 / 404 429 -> 4.6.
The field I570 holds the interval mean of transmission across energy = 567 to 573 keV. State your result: 4.2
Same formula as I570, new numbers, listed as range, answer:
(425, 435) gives 3.28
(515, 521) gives 4.17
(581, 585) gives 4.22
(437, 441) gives 4.09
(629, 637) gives 4.43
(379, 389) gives 3.89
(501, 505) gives 4.14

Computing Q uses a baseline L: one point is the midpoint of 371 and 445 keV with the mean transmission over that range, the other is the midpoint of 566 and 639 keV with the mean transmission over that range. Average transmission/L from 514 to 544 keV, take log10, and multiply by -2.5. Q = -0.04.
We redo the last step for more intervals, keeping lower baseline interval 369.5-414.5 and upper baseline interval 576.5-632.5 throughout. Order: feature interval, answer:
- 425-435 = 0.209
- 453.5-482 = -0.062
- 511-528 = -0.016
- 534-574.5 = -0.006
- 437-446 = -0.039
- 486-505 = -0.033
